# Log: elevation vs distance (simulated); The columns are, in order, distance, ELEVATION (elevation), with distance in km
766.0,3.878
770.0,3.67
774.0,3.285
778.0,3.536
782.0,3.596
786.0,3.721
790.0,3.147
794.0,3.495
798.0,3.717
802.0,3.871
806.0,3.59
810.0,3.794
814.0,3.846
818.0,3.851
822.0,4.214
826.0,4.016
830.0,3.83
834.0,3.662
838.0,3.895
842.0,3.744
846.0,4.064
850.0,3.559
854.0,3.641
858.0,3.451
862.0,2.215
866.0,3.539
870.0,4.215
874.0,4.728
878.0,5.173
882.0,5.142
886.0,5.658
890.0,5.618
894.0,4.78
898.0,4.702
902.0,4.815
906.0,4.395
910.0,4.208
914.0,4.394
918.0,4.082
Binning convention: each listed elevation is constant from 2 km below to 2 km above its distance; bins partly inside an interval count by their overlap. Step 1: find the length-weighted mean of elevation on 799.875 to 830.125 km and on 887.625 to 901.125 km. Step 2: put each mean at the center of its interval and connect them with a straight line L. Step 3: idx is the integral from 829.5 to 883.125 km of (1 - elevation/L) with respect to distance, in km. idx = 7.0 km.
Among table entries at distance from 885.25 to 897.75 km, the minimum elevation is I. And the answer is 4.78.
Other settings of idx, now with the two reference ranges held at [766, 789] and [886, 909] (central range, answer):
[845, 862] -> 3.6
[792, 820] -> 1.1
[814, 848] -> 2.1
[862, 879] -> 1.9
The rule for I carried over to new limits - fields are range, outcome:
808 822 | 3.794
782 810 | 3.147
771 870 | 2.215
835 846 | 3.744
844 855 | 3.559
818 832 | 3.83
